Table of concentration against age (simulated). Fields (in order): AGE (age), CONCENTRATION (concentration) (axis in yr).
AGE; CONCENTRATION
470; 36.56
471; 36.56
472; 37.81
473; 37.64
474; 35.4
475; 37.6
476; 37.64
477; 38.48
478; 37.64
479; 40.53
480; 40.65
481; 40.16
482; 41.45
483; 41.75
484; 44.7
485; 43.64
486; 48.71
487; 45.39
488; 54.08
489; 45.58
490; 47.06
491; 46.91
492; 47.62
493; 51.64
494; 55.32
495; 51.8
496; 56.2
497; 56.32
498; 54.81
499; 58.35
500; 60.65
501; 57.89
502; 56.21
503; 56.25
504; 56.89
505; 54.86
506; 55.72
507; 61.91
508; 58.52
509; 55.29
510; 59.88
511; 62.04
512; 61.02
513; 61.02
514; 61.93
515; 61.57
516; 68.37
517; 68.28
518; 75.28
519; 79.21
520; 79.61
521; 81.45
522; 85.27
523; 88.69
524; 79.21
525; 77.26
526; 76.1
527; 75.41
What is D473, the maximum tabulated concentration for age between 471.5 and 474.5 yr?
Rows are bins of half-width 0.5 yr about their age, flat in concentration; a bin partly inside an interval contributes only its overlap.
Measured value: 37.81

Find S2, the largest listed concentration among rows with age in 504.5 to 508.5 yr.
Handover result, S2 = 61.91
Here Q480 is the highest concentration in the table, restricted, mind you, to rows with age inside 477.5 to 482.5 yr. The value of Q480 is 41.45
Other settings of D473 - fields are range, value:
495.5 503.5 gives 60.65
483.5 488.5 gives 54.08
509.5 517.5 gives 68.37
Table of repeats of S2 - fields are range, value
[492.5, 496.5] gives 56.2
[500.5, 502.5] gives 57.89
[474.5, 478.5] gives 38.48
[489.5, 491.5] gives 47.06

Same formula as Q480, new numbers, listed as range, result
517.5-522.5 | 85.27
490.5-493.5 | 51.64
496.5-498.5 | 56.32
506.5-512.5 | 62.04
